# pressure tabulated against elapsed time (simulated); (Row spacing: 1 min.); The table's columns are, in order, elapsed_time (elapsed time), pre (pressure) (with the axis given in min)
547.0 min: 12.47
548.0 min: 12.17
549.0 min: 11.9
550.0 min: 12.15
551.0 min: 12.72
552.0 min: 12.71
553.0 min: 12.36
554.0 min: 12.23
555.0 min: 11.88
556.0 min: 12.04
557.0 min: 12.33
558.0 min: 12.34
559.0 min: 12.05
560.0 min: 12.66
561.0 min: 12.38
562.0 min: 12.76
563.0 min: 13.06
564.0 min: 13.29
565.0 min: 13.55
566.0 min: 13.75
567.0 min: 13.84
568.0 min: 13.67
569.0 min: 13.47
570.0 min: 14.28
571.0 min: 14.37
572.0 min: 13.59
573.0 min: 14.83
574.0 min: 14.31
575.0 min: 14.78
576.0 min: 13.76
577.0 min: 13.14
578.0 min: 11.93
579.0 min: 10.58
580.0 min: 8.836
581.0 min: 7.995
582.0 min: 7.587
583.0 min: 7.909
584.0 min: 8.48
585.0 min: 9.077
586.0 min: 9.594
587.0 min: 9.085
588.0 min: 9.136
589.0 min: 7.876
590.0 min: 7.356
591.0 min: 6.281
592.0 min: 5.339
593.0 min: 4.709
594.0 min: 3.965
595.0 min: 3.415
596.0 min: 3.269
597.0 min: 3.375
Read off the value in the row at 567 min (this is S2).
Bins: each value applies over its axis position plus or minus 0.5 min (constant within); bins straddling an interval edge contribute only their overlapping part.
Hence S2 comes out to 13.84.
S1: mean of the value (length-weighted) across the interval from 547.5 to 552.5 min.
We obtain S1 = 12.3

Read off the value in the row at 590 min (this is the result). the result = 7.356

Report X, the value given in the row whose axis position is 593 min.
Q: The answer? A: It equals 4.709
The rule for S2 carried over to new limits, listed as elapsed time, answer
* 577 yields 13.14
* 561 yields 12.38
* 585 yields 9.077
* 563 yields 13.06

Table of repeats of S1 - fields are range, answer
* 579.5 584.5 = 8.16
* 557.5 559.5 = 12.2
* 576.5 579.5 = 11.9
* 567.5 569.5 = 13.6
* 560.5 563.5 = 12.7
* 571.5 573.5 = 14.2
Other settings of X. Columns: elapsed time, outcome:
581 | 7.995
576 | 13.76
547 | 12.47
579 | 10.58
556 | 12.04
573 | 14.83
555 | 11.88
